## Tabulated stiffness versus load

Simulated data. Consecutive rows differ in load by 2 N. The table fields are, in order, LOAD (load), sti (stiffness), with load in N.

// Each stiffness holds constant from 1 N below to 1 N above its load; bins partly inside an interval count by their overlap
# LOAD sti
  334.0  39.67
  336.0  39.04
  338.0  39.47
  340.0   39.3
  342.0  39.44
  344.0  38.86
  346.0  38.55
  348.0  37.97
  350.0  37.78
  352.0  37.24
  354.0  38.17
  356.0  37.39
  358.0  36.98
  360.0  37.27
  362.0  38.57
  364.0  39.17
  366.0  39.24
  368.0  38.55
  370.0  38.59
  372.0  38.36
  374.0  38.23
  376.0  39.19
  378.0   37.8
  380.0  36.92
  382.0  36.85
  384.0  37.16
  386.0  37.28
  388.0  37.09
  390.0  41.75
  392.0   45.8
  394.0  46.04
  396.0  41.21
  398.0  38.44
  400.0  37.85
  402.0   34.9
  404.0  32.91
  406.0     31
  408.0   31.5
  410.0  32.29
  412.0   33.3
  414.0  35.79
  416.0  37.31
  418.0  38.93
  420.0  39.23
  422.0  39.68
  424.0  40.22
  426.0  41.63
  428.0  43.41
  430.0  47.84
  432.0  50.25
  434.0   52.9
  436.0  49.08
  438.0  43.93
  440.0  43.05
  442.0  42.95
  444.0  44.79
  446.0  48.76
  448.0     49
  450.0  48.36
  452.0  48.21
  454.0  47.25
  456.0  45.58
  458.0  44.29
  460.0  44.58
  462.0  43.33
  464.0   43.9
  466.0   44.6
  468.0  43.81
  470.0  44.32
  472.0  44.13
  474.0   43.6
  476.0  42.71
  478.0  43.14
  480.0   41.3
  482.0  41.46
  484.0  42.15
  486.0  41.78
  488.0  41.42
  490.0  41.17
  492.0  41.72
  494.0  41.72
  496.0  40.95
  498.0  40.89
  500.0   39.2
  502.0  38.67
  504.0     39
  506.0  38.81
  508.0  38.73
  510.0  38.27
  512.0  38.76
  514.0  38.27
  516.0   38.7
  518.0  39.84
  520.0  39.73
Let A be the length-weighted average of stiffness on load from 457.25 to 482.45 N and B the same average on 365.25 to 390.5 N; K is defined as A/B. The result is 1.1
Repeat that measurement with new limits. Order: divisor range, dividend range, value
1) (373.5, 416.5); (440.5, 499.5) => 1.17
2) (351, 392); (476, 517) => 1.05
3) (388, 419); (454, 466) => 1.20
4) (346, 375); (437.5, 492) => 1.16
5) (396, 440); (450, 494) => 1.10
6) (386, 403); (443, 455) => 1.19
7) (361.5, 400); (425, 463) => 1.18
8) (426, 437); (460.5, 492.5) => 0.89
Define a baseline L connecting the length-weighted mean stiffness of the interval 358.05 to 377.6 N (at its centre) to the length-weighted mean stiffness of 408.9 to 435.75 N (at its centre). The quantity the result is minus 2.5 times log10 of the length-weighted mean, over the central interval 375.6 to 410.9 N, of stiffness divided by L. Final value 0.06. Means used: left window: 38.5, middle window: 37.5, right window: 41.2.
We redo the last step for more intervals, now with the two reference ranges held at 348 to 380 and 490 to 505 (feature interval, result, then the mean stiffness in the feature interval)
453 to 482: -0.106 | 43.9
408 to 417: 0.137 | 34.3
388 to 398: -0.105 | 42.5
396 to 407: 0.093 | 35.6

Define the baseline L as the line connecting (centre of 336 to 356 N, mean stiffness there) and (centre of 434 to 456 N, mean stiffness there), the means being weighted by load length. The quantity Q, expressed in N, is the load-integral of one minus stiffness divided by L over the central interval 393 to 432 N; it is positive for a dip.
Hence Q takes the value 5.0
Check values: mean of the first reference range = 38.5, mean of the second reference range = 46.8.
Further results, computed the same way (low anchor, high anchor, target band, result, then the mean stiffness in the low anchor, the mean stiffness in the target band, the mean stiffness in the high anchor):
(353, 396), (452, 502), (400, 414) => 2.4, 38.9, 33.2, 42.9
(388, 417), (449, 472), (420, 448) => -2.4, 37.1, 45.2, 45.2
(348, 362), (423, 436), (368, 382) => 0.6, 37.6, 38.1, 46.3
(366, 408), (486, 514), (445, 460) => -3.0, 38.2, 47.2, 40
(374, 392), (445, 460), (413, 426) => 1.3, 38.5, 38.8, 47.2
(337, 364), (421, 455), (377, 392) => 1.1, 38.3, 38.4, 46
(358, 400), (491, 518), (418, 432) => -1.1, 39.1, 42.4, 39.5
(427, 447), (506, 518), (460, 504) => -0.3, 46.7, 42.2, 38.7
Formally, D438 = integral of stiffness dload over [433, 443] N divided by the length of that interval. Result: 46.4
